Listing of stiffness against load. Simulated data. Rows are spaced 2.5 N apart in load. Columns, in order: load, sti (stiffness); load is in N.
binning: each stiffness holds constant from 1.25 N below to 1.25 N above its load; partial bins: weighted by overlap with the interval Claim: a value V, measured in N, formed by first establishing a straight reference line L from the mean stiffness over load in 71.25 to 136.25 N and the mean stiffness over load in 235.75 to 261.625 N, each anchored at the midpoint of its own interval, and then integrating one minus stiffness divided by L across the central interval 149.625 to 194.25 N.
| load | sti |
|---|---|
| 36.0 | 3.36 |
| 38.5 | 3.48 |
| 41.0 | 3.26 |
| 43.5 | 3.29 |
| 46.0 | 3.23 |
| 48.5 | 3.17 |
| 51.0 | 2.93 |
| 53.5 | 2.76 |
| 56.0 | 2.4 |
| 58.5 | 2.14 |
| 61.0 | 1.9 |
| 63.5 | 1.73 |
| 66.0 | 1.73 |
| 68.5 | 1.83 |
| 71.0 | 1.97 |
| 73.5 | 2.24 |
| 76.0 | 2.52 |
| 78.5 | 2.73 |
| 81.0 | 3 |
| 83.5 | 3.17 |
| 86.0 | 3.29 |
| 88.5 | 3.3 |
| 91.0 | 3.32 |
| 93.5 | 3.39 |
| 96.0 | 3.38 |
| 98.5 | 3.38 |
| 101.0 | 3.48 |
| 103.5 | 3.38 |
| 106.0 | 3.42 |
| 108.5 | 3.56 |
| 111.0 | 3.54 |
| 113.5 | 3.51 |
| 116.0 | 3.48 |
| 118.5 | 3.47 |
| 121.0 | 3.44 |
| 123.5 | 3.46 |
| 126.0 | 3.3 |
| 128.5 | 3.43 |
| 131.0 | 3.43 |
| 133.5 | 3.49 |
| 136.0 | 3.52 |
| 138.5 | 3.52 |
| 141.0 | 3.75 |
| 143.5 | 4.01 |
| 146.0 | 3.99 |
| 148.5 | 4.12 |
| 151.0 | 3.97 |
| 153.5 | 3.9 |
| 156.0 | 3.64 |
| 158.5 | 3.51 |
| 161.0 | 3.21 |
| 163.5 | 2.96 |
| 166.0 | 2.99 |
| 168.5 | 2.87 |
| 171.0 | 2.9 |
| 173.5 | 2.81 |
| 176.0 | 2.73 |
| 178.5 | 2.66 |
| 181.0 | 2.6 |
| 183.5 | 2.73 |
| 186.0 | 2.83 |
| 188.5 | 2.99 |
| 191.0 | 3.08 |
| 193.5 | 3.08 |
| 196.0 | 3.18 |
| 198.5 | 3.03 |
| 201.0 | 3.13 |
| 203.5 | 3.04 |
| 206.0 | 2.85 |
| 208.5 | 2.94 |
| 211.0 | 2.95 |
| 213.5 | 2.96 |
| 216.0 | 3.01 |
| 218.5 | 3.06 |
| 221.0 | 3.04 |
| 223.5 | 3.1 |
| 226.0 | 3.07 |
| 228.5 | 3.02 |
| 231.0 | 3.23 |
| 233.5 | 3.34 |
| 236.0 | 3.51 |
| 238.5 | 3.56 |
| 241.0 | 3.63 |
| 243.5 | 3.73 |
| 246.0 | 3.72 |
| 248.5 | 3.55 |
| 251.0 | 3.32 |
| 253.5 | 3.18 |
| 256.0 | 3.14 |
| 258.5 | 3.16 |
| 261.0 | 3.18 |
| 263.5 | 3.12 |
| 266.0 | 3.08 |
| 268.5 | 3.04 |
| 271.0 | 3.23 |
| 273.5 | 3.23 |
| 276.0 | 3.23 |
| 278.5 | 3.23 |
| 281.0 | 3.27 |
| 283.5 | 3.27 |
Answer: 3.45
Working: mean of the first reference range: 3.27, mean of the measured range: 3.08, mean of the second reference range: 3.43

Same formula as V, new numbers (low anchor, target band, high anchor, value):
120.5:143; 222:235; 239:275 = 0.8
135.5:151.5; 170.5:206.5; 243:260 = 7.3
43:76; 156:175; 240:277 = -1.3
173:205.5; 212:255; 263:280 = -3.4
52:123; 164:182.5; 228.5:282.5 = 1.9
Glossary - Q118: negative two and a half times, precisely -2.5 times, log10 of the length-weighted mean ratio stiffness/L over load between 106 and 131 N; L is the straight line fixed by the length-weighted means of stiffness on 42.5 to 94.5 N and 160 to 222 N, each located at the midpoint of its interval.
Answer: -0.24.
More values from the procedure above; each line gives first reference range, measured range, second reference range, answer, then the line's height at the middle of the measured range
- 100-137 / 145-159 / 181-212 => -0.19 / 3.25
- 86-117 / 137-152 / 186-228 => -0.19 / 3.26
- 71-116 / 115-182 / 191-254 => -0.06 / 3.19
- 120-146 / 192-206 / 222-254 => 0.13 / 3.45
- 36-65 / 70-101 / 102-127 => 0.05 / 3.15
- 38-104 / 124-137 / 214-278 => -0.16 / 2.97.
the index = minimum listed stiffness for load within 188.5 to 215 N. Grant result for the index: 2.85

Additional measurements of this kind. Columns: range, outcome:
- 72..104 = 2.24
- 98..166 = 2.96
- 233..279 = 3.04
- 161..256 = 2.6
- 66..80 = 1.73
